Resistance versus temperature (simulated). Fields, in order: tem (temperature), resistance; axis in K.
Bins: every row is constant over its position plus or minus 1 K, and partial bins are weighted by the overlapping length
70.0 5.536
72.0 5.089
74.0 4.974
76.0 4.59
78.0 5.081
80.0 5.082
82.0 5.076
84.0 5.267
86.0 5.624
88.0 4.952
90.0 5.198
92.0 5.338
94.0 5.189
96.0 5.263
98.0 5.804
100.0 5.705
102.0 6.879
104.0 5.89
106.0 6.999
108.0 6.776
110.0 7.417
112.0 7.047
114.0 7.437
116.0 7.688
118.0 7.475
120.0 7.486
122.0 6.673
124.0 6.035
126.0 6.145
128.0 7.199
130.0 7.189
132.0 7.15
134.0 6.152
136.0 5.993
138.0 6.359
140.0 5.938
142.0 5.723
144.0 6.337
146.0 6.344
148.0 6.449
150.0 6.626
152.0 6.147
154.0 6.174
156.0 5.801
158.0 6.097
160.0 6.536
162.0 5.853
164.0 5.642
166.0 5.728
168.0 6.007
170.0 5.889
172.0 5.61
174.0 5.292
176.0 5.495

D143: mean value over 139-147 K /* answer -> 6.09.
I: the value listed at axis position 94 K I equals 5.189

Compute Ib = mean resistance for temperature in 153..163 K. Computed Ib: 6.09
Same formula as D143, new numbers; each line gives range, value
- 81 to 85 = 5.17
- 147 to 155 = 6.35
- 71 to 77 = 4.88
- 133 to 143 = 6.03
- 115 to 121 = 7.55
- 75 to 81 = 4.92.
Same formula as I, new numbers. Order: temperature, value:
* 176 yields 5.495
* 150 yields 6.626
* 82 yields 5.076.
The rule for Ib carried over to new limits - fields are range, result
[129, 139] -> 6.57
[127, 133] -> 7.18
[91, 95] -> 5.26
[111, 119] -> 7.41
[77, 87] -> 5.23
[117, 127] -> 6.76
